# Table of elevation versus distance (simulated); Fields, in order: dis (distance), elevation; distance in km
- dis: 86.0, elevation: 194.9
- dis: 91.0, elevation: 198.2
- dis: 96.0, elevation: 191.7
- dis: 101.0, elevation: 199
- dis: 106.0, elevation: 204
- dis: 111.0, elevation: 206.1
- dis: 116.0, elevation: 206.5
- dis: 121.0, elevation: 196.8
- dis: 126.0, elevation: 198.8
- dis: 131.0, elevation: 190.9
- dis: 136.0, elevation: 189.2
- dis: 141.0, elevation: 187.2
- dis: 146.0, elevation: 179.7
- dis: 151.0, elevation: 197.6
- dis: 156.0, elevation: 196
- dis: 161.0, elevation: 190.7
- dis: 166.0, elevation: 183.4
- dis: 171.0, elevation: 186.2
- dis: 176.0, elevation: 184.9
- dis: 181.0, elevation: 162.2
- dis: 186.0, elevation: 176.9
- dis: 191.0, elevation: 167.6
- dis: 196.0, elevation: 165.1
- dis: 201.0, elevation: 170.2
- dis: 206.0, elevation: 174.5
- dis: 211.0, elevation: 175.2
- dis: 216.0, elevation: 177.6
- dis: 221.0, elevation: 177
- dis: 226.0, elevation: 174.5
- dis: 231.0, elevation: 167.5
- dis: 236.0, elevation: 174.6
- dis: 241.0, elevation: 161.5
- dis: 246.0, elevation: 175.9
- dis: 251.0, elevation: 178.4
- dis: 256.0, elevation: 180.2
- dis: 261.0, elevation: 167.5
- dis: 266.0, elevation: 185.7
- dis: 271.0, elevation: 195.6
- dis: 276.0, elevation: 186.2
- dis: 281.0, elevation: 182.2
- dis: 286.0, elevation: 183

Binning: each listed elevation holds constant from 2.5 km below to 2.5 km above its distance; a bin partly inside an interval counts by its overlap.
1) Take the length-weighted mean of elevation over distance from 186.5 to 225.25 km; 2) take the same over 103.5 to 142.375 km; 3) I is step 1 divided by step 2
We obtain 0.87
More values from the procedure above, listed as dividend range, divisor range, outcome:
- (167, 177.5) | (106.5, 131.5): 0.92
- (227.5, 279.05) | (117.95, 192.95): 0.95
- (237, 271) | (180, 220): 1.03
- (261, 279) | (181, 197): 1.10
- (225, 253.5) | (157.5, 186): 0.95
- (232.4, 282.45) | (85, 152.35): 0.91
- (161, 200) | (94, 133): 0.88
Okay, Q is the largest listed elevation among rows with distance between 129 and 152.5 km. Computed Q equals 197.6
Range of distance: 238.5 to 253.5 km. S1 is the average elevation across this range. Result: 172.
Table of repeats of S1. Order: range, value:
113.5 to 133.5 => 198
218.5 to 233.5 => 173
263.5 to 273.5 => 191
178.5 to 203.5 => 168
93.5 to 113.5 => 200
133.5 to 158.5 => 190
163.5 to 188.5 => 179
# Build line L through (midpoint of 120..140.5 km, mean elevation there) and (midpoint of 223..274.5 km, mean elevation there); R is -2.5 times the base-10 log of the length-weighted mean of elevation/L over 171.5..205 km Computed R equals 0.077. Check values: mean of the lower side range 193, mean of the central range 172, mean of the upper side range 176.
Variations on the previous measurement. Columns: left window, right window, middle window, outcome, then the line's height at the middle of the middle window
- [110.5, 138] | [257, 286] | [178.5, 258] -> 0.096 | 188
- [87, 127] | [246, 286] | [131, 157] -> 0.034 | 196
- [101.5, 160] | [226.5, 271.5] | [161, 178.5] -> 0.019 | 189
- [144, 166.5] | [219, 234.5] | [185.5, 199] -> 0.078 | 181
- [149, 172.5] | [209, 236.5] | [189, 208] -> 0.071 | 181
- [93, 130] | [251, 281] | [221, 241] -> 0.091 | 187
